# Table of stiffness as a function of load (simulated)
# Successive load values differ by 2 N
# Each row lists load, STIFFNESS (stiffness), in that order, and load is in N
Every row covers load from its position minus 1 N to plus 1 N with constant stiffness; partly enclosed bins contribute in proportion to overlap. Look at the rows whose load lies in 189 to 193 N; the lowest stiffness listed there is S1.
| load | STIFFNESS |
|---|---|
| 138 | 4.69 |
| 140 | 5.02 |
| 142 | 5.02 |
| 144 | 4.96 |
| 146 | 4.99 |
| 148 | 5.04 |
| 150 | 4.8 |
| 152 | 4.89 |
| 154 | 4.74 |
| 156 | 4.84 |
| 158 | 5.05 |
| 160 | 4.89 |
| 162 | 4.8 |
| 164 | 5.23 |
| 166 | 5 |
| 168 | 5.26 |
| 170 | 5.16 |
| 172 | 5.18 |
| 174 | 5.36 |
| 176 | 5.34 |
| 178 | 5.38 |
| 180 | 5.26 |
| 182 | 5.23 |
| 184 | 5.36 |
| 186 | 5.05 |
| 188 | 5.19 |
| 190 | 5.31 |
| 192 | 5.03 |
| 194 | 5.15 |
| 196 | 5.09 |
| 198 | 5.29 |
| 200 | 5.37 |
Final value 5.03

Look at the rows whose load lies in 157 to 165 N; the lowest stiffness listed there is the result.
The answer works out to 4.8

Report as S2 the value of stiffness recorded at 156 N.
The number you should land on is 4.84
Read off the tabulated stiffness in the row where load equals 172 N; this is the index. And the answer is 5.18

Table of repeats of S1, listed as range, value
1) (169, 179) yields 5.16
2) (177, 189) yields 5.05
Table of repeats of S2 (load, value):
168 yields 5.26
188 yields 5.19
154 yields 4.74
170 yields 5.16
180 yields 5.26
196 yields 5.09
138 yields 4.69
